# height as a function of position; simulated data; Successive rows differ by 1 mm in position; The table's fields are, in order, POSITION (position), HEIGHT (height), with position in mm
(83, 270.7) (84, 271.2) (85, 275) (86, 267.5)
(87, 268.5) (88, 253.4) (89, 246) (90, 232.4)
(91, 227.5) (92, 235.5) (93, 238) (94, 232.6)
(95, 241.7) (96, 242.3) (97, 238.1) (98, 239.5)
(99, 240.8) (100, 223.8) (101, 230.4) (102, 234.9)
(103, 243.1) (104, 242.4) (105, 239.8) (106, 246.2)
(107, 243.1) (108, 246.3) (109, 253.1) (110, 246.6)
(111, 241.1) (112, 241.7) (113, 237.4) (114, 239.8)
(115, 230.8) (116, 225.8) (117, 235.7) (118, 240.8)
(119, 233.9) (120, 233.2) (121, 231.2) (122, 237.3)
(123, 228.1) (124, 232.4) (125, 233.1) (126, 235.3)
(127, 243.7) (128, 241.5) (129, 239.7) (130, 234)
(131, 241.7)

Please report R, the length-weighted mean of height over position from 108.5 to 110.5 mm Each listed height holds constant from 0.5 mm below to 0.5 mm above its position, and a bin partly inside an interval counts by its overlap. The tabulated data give 250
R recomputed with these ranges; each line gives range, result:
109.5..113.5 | 242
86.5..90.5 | 250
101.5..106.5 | 241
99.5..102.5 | 230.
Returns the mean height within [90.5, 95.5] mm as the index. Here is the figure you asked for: 235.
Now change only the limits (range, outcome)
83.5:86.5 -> 271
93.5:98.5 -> 239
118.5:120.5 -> 234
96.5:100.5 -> 236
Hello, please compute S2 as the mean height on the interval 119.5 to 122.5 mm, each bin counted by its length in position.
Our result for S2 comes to 234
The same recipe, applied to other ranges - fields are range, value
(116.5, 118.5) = 238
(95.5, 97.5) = 240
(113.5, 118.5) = 235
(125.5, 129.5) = 240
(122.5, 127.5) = 235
